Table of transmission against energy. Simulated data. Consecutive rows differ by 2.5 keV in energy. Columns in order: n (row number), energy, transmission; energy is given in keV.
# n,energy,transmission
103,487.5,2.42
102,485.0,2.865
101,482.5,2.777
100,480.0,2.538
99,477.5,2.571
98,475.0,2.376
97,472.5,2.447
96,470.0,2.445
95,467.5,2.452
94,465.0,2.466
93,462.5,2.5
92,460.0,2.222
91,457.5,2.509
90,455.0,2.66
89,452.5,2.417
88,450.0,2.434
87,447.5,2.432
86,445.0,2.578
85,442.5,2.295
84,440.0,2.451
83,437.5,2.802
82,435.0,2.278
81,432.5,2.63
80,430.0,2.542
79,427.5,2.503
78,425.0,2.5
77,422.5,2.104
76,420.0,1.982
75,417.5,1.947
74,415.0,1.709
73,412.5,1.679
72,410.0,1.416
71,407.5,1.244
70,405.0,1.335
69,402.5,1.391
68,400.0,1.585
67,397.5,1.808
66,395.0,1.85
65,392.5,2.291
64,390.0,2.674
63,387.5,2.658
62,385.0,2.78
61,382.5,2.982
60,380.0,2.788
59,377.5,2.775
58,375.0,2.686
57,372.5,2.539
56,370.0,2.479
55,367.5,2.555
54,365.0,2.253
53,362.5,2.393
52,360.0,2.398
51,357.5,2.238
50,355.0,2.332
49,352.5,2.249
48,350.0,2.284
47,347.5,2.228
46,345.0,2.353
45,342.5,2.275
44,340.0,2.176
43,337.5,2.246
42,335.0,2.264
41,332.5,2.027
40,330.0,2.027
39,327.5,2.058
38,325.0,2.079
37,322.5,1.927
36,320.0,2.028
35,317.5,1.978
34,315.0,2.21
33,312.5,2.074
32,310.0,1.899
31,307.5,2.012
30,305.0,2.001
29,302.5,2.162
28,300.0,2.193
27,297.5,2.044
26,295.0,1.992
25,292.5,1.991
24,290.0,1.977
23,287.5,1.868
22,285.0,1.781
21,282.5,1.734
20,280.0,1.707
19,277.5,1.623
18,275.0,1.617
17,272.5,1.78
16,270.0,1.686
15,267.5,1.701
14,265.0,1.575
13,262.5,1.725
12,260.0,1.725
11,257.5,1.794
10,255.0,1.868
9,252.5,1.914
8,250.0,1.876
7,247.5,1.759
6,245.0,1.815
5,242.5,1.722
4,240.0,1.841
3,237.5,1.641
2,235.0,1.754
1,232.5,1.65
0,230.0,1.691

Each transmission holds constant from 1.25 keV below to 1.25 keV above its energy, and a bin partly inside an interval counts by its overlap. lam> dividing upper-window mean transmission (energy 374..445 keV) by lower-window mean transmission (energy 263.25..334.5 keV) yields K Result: 1.15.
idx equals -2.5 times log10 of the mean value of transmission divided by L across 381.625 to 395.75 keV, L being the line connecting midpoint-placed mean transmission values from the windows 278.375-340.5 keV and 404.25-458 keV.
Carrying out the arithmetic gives -0.19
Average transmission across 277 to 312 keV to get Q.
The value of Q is 1.94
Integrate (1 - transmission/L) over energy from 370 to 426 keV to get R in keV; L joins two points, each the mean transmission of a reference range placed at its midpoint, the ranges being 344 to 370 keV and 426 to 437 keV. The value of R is 6.8 keV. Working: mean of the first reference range 2.34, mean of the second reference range 2.51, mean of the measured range 2.13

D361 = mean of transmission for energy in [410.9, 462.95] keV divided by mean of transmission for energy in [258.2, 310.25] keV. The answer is 1.26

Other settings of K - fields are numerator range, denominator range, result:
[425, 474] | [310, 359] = 1.15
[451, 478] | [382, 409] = 1.21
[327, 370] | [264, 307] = 1.22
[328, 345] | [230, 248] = 1.25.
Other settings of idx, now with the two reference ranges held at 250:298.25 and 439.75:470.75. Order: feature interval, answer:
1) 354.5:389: -0.19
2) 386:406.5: 0.15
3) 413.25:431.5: 0.08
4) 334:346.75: -0.11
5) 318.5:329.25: -0.03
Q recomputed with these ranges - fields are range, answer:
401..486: 2.28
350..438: 2.24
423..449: 2.49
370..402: 2.43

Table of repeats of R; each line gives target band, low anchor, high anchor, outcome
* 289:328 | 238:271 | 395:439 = -4.4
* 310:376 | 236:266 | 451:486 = -4.6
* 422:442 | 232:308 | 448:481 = -1.1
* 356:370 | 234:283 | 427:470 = -1.5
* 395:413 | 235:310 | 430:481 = 6.1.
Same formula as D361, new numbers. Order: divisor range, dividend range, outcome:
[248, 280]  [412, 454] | 1.34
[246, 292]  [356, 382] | 1.43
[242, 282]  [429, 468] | 1.42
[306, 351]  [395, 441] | 0.94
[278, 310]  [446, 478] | 1.26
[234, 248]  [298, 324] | 1.17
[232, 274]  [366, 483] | 1.32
